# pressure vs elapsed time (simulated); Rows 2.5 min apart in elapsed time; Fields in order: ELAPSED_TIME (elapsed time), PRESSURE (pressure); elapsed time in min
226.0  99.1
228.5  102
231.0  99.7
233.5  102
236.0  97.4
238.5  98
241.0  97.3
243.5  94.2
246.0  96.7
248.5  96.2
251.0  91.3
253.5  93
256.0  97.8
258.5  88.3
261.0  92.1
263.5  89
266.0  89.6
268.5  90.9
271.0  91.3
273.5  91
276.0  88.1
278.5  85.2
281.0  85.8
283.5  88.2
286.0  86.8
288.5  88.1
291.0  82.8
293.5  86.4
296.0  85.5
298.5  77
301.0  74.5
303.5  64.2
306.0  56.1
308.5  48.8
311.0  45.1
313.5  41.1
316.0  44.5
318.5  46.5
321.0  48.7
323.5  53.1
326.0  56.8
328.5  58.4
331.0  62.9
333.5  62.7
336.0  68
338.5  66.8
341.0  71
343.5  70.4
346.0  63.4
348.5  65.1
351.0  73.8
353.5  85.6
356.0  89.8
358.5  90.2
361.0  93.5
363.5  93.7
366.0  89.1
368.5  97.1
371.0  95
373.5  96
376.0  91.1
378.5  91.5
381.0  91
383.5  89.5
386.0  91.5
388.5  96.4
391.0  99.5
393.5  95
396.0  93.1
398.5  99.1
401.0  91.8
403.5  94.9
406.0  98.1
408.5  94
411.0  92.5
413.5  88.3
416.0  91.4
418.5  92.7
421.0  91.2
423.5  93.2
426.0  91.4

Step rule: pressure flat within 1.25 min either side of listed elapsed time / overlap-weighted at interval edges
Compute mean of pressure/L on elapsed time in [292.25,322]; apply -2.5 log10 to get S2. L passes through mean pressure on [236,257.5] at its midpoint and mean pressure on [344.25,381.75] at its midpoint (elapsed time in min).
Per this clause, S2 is 0.45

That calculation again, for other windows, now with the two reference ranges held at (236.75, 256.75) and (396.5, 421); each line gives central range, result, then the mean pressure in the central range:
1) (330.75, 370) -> 0.20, 78.2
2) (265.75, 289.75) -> 0.08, 88.5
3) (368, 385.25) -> 0.01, 92.8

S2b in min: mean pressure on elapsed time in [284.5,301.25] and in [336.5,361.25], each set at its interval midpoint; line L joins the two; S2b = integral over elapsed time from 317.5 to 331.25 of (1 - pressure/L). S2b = 4.4 min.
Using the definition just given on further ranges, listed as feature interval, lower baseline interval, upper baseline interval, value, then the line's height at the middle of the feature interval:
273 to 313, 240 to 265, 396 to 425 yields 7.4 min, 93.5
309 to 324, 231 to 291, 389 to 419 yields 7.5 min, 92.9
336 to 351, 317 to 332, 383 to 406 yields -0.7 min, 65.2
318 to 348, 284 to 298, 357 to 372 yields 9.6 min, 89.8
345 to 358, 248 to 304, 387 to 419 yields 2.1 min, 91.5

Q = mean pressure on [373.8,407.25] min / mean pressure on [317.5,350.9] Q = 1.53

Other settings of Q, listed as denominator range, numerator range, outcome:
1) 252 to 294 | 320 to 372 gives 0.83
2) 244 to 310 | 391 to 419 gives 1.11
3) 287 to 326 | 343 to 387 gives 1.38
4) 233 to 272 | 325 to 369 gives 0.80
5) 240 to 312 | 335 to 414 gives 1.04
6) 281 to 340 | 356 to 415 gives 1.43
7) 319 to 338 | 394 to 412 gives 1.62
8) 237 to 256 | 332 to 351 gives 0.70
